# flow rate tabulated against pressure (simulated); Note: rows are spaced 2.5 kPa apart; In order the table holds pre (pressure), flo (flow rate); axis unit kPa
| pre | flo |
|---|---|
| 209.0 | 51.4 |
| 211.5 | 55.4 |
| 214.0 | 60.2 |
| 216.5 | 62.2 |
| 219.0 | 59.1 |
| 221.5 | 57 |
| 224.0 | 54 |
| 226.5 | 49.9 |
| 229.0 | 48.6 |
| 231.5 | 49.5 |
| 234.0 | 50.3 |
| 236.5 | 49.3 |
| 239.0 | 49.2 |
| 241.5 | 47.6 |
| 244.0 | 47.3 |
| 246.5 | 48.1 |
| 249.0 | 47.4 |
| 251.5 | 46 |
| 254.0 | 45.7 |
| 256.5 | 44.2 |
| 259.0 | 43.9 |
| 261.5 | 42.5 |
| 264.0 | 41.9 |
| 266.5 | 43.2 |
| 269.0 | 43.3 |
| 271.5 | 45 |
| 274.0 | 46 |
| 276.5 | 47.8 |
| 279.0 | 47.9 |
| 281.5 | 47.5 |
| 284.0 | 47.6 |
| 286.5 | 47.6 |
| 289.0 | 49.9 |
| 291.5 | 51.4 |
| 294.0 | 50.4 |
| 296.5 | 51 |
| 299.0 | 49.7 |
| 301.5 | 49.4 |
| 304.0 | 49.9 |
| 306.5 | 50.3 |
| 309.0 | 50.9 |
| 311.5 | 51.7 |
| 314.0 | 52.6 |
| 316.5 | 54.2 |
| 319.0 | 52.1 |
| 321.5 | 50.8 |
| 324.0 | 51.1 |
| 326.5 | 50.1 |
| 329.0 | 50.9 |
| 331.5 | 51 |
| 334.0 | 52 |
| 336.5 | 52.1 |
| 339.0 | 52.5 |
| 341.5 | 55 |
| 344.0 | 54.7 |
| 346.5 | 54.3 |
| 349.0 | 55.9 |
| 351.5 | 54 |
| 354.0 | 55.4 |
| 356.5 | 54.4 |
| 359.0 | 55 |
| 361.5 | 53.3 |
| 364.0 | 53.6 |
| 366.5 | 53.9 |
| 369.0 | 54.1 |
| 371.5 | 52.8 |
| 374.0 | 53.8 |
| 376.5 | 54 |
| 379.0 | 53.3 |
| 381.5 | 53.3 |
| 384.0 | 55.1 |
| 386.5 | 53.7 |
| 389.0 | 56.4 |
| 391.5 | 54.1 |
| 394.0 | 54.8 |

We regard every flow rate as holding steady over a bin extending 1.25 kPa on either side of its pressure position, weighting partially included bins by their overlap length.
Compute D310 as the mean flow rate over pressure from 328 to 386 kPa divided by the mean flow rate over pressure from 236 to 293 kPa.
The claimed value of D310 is 1.2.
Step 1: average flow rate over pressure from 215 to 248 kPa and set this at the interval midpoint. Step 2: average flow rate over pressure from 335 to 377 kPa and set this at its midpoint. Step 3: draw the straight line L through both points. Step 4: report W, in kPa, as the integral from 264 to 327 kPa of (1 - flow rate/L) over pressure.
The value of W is 4.6 kPa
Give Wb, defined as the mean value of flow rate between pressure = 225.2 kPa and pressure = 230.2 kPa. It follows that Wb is 49.3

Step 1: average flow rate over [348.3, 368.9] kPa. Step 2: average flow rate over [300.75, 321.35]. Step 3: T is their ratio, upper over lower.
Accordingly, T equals 1.1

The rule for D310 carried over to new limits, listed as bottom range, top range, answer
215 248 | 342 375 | 1.05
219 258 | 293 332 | 1.04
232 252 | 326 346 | 1.09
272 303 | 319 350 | 1.08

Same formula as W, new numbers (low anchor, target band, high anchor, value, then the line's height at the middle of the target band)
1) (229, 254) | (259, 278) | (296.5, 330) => 1.9 kPa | 49.3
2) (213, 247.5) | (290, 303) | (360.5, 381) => 0.6 kPa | 52.9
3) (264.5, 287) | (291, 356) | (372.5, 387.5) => -3.3 kPa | 49.6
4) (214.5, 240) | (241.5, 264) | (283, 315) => 2.8 kPa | 52.1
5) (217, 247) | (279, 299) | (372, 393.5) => 1.2 kPa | 52.3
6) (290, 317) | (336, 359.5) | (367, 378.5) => -0.8 kPa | 52.7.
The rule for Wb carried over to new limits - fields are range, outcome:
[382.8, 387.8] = 54.4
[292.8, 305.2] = 50.1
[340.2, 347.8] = 54.7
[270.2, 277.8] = 46.3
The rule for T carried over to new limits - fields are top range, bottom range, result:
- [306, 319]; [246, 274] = 1.17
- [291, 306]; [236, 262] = 1.08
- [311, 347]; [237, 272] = 1.15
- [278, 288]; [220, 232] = 0.92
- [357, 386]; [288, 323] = 1.06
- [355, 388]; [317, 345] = 1.04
